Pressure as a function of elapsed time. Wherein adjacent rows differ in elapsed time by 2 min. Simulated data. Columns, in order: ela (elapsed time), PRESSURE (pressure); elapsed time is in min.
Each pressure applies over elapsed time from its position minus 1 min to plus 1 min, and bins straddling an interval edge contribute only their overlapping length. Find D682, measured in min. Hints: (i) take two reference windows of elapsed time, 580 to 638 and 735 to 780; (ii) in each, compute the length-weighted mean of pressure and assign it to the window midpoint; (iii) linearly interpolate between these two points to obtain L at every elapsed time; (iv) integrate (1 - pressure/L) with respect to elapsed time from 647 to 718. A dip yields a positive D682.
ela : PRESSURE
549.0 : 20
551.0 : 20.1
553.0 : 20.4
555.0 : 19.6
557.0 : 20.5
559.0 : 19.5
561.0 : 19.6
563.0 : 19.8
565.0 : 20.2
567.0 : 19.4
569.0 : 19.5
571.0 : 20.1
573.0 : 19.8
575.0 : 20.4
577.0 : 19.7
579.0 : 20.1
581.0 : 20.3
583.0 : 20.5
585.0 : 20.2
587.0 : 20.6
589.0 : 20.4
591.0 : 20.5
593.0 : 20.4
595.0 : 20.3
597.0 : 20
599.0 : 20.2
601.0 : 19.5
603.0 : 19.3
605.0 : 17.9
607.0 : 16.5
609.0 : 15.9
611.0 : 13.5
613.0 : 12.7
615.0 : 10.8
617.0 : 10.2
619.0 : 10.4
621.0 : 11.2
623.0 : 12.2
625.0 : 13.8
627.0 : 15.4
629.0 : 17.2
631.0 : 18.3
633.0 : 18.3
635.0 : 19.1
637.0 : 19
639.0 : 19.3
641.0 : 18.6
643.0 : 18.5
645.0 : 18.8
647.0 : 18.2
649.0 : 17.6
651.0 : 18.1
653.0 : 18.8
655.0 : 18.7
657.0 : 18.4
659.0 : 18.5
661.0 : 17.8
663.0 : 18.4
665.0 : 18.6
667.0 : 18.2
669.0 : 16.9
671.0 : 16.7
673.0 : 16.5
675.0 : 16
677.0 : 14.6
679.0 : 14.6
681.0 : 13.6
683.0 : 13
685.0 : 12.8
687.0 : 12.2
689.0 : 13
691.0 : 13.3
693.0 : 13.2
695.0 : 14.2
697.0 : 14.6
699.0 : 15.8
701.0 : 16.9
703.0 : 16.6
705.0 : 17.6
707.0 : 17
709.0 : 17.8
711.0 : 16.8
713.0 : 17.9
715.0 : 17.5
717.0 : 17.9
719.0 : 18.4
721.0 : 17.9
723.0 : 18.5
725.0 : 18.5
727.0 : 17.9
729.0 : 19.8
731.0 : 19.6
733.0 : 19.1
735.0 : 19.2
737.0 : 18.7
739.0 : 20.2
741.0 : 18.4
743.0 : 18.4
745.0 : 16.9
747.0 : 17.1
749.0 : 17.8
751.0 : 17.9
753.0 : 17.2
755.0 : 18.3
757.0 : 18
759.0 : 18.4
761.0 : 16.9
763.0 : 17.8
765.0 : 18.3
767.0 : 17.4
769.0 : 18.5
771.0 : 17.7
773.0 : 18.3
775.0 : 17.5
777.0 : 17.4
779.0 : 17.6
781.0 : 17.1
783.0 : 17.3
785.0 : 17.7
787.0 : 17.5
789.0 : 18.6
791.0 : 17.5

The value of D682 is 4.8 min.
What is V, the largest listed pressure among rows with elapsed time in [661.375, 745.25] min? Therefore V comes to 20.2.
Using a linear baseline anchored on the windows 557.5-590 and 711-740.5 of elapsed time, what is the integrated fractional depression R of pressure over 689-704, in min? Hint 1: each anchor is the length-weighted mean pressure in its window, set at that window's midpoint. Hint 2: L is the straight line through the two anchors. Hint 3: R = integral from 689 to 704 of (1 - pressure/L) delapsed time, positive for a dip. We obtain 3.2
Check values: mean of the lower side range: 20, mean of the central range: 14.8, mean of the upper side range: 18.6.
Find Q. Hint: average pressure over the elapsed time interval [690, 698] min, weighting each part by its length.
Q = 13.8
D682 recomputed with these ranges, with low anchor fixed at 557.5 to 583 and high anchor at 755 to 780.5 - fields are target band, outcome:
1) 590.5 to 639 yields 7.6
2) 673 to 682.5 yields 2.0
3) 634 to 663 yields 0.8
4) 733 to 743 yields -0.5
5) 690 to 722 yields 3.5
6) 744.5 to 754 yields 0.3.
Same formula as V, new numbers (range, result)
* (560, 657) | 20.6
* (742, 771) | 18.5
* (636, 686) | 19.3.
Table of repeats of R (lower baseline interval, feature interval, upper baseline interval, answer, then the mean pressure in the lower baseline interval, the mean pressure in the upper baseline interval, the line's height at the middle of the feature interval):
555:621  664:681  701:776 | 1.70 min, 18.3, 18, 18.2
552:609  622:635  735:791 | 2.13 min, 19.8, 17.9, 19.3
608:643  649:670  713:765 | -2.79 min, 15.2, 18.2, 16.1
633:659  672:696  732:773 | 5.86 min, 18.6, 18.1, 18.4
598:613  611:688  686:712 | 1.05 min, 17.2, 15.3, 16.3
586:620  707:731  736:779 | -0.52 min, 17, 17.9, 17.7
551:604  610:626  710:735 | 6.31 min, 20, 18.4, 19.6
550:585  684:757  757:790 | 4.84 min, 20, 17.8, 18.3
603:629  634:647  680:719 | -4.19 min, 13.8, 15.4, 14.2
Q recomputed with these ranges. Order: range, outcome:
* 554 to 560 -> 19.9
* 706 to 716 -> 17.4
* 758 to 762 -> 17.6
